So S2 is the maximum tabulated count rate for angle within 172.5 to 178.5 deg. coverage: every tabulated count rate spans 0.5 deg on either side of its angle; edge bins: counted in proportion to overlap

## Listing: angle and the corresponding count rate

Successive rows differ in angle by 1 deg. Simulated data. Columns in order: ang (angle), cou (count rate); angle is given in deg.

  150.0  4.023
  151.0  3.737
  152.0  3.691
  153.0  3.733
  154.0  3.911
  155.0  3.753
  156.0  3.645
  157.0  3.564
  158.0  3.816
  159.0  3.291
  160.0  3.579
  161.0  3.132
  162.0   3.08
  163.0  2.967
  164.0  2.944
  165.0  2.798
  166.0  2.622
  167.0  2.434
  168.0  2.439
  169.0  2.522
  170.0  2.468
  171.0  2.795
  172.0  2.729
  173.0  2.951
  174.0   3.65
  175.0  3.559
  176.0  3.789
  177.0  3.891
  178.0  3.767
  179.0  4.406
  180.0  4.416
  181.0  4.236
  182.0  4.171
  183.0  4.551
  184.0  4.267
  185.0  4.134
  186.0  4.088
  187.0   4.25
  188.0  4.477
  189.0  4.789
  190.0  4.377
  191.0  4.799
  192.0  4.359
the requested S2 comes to 3.891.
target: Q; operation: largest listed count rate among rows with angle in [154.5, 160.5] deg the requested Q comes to 3.816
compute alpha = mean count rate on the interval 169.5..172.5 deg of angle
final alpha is 2.66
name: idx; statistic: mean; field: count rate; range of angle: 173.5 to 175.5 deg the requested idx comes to 3.6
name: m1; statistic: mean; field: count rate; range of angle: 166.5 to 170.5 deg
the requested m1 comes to 2.47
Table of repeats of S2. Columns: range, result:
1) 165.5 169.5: 2.622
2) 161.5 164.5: 3.08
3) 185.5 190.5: 4.789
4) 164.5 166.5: 2.798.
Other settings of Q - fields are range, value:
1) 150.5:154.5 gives 3.911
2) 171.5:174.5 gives 3.65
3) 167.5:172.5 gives 2.795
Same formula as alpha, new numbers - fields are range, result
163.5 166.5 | 2.79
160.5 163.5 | 3.06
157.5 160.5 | 3.56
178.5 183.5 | 4.36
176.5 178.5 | 3.83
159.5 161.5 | 3.36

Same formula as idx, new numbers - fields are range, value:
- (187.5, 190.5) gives 4.55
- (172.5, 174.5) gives 3.3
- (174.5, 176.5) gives 3.67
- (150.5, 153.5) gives 3.72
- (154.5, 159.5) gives 3.61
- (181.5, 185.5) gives 4.28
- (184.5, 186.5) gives 4.11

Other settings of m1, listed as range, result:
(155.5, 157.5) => 3.6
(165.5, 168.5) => 2.5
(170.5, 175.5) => 3.14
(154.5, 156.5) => 3.7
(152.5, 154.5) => 3.82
